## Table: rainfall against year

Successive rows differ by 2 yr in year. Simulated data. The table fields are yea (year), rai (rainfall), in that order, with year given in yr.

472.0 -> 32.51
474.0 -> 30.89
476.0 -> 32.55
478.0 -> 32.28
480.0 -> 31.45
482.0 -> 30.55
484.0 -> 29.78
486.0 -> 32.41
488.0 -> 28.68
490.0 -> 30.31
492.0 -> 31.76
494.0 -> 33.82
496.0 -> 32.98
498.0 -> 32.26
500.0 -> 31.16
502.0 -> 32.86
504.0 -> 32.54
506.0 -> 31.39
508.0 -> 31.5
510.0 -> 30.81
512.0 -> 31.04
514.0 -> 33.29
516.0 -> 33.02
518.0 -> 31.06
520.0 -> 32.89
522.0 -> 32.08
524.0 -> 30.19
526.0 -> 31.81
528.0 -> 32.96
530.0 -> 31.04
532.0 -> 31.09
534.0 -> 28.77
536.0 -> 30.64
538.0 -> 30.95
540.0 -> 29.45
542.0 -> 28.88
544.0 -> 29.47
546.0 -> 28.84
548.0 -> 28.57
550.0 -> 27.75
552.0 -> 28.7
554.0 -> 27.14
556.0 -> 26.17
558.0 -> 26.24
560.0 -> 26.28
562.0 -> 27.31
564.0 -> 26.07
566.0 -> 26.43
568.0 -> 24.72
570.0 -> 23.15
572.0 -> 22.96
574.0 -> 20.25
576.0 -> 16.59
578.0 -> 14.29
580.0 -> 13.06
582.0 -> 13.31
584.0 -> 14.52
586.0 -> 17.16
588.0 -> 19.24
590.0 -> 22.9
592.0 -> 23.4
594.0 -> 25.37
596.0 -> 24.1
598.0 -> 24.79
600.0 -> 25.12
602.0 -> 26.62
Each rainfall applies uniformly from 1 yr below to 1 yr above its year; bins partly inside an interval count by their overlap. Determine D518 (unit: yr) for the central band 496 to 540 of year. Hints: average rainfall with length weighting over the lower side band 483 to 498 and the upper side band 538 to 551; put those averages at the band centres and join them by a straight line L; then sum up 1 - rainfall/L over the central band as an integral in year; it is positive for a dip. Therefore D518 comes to -2.00 yr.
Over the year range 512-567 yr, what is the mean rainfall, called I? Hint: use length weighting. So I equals 29.5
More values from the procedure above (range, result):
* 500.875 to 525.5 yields 31.9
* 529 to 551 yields 29.6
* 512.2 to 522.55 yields 32.4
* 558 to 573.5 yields 25.2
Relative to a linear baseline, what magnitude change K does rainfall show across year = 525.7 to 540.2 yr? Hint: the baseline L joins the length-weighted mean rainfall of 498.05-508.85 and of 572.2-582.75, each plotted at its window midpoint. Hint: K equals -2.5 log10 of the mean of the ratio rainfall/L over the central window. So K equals -0.202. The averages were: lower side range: 31.9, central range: 30.9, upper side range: 16.1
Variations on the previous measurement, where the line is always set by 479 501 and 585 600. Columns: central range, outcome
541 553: -0.09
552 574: -0.02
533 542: -0.10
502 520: -0.08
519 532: -0.12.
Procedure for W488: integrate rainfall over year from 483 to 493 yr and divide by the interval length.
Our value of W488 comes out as 30.6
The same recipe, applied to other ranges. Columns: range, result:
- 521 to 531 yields 31.6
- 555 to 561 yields 26.2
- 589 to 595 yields 23.9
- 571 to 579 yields 18.5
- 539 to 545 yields 29.3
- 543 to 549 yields 29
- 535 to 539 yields 30.8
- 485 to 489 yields 30.5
